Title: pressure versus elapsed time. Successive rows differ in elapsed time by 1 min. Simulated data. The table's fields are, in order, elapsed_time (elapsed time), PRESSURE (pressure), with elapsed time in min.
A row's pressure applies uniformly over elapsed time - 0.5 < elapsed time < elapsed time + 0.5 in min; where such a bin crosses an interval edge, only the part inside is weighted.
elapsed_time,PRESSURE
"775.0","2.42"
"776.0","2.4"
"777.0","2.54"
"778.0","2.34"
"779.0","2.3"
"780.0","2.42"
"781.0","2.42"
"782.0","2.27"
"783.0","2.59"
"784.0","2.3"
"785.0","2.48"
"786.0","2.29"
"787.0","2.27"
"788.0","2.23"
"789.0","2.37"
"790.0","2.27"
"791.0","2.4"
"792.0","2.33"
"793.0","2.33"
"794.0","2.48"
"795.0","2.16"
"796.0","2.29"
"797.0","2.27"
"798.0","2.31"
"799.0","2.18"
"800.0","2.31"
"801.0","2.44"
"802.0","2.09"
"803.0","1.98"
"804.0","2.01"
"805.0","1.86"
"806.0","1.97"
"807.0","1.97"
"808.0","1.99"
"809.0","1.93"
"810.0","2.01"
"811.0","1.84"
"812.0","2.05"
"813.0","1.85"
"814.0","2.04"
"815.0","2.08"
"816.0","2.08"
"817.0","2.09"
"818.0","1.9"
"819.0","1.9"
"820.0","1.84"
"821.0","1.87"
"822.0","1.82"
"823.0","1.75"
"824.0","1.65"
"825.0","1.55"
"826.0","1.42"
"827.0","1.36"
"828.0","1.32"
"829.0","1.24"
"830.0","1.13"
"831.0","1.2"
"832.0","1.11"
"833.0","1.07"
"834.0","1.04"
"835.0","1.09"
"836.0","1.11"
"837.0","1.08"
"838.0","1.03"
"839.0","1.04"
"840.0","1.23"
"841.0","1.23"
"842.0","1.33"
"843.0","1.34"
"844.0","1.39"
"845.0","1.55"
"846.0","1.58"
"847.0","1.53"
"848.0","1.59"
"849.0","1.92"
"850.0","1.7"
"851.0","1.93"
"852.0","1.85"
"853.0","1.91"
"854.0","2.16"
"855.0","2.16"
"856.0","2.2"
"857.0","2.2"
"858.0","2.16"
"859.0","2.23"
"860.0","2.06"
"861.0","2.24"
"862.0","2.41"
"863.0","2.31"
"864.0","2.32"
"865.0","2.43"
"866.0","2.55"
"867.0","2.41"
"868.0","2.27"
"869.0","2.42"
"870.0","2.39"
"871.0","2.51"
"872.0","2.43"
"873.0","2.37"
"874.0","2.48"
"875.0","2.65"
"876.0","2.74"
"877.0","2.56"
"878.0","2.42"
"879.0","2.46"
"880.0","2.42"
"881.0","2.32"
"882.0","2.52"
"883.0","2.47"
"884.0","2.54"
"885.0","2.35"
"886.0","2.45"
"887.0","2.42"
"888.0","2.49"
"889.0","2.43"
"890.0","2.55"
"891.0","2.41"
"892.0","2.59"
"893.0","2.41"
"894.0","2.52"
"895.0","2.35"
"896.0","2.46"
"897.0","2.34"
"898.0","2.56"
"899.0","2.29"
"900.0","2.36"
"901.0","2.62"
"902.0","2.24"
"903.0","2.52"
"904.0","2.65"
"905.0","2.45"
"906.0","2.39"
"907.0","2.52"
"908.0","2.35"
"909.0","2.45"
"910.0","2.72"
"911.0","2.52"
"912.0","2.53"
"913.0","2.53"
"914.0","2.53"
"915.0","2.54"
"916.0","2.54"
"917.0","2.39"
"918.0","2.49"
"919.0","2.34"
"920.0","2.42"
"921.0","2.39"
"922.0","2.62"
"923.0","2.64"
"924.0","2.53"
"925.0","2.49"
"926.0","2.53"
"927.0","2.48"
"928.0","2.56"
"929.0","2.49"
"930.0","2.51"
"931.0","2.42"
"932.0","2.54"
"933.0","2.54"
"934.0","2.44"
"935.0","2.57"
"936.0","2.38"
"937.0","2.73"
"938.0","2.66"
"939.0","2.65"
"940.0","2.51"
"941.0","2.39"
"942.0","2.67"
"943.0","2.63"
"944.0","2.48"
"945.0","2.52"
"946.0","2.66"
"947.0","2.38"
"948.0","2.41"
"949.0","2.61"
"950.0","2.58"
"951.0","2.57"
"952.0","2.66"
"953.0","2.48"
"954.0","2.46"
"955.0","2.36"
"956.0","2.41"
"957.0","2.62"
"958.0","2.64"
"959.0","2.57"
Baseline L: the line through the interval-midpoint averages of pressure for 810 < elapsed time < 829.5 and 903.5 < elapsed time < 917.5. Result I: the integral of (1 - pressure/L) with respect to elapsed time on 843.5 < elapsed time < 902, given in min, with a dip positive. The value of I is -1.9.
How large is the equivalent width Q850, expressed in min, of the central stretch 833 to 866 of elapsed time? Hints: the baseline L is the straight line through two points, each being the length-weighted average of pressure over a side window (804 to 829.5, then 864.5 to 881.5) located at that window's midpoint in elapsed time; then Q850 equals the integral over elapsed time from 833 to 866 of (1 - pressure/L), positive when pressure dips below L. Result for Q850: 7.2 min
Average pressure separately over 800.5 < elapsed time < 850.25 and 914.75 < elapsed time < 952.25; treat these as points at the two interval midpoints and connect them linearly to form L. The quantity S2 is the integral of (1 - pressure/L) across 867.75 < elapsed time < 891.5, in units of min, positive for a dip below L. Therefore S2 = -4.5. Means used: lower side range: 1.62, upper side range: 2.52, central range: 2.46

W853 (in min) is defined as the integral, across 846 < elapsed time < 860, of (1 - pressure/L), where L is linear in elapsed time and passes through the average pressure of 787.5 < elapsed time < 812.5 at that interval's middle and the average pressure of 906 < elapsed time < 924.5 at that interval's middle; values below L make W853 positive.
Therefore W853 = 2.2 min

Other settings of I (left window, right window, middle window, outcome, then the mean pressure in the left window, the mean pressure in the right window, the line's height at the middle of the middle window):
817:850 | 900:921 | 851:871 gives -4.9 min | 1.43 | 2.48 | 1.8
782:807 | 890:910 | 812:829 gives 3.9 min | 2.25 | 2.46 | 2.3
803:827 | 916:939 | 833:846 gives 5.2 min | 1.88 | 2.51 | 2.02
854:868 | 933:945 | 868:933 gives -1.6 min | 2.28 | 2.55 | 2.42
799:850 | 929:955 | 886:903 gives -2.1 min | 1.64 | 2.53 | 2.17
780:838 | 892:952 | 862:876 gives -1.3 min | 1.91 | 2.5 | 2.23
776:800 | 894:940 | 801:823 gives 3.7 min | 2.34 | 2.5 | 2.37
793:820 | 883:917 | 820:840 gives 7.8 min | 2.08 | 2.47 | 2.18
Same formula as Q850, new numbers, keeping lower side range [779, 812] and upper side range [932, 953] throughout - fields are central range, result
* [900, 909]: 0.0 min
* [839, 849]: 3.9 min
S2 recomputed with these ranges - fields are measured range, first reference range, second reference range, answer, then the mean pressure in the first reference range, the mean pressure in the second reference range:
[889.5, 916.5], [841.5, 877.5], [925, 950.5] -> -1.5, 2.12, 2.53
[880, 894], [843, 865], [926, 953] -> -1.7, 1.97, 2.54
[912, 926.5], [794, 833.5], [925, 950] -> -0.4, 1.85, 2.53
